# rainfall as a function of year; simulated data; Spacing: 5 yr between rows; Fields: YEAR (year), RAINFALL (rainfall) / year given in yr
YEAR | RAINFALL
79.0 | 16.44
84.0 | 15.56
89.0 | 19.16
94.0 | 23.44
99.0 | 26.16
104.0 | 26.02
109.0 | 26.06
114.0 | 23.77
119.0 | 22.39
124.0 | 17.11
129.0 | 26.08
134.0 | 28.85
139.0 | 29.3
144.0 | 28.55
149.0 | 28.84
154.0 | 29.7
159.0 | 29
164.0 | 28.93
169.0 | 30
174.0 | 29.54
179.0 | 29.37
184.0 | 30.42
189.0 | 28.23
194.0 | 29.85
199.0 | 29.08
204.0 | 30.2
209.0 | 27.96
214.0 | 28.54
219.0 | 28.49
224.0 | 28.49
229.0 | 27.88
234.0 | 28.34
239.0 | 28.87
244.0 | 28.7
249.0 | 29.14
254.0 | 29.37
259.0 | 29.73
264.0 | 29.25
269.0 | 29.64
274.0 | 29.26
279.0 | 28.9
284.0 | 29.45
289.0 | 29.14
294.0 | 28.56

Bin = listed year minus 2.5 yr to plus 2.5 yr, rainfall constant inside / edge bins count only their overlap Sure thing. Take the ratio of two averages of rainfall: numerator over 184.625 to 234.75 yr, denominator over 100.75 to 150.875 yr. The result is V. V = 1.1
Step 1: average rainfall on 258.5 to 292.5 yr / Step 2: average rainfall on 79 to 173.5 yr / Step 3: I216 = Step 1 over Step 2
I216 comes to 1.16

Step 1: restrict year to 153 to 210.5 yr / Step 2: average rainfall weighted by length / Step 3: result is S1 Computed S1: 29.4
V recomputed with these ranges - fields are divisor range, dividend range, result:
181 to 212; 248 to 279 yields 1.00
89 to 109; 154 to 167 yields 1.19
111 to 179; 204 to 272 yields 1.06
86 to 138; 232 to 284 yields 1.22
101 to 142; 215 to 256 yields 1.15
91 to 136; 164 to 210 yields 1.21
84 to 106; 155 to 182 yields 1.29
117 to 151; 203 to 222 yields 1.11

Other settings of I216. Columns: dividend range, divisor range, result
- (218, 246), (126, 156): 1.00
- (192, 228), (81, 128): 1.30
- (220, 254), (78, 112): 1.30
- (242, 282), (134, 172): 1.00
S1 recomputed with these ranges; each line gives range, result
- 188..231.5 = 28.8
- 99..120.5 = 24.8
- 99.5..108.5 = 26.1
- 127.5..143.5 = 28.3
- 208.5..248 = 28.5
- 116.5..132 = 22.1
